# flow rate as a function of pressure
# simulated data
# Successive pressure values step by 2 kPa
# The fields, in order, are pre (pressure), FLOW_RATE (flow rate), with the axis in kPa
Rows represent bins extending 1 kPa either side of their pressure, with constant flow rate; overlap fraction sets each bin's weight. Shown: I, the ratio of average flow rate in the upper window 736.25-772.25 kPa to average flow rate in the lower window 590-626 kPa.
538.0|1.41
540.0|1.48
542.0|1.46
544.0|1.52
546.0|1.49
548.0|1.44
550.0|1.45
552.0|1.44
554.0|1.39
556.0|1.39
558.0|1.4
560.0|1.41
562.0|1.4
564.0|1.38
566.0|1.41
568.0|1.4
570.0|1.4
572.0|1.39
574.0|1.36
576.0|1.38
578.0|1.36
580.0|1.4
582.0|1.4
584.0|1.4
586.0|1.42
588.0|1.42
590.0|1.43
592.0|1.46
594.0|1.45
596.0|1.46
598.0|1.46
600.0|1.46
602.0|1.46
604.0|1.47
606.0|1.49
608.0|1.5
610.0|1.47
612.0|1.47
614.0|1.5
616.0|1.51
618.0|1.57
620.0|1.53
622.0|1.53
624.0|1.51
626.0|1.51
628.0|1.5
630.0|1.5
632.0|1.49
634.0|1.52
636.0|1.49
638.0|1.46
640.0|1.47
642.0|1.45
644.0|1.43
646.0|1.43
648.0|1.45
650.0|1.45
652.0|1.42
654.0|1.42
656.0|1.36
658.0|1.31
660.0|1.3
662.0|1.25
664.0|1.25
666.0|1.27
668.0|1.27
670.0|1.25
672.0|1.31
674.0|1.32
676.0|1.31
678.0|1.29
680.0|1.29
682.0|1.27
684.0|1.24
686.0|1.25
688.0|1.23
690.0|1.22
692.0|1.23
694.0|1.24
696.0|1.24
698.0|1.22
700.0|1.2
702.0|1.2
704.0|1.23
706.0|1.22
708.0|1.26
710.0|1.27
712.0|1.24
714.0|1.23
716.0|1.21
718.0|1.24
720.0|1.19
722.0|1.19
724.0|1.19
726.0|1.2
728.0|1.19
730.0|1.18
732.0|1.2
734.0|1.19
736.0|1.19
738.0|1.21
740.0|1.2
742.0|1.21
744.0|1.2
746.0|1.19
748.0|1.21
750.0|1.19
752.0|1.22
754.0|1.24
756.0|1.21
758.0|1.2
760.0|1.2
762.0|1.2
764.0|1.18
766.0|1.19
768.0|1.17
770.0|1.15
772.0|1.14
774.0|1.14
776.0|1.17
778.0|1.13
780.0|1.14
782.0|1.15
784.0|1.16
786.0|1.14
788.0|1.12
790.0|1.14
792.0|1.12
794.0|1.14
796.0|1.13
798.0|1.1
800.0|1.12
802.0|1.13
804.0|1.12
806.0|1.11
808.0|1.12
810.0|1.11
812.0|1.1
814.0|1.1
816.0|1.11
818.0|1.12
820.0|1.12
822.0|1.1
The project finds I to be 0.80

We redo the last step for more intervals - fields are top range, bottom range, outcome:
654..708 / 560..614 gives 0.88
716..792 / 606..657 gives 0.80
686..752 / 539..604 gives 0.85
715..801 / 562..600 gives 0.83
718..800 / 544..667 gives 0.82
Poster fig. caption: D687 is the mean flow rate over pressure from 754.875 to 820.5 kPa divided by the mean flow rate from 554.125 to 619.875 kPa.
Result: 0.80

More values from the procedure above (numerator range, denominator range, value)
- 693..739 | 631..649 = 0.83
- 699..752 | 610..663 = 0.83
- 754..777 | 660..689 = 0.93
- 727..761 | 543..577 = 0.85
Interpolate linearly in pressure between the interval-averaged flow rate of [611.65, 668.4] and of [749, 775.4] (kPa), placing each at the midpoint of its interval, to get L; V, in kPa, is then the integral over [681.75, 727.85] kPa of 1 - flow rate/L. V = 2.78 kPa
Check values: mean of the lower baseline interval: 1.44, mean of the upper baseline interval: 1.19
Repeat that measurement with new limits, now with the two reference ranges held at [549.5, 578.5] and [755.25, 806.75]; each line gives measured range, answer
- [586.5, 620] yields -3.04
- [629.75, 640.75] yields -1.44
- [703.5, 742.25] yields 0.14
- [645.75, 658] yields -1.09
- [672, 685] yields -0.22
